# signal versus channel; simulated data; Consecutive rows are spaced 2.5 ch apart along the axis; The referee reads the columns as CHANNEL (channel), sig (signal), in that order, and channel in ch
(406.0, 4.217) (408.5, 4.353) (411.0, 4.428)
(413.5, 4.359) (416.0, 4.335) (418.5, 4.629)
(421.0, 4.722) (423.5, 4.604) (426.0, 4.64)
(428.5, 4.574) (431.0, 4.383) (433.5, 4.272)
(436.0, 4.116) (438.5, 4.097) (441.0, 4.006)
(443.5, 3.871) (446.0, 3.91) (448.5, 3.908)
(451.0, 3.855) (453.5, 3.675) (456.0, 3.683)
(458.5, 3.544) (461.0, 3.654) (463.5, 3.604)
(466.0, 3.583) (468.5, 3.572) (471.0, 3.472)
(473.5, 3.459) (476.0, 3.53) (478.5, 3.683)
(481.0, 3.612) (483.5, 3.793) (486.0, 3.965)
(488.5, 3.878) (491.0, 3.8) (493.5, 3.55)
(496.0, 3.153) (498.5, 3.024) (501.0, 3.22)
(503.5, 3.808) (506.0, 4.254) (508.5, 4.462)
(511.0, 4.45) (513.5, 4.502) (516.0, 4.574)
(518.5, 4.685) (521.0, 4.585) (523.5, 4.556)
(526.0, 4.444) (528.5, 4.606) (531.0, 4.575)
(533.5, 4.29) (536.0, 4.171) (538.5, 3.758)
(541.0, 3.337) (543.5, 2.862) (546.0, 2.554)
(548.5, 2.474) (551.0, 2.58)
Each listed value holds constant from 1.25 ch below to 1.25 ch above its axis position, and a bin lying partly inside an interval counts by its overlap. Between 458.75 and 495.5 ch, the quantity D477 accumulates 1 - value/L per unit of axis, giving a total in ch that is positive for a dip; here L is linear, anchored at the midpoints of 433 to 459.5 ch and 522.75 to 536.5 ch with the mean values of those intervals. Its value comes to 4.1 ch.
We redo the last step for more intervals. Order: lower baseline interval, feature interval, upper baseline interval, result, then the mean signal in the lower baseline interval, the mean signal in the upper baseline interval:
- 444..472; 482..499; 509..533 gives 2.07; 3.69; 4.54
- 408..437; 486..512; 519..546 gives 2.59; 4.46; 4.06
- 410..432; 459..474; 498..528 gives 2.83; 4.52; 4.25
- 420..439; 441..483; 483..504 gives 3.30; 4.44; 3.56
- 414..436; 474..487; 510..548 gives 1.77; 4.49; 4.1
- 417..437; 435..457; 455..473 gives 0.67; 4.5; 3.58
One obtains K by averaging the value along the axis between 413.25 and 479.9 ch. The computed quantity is 3.98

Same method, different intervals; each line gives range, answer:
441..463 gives 3.77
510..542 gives 4.36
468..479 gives 3.53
